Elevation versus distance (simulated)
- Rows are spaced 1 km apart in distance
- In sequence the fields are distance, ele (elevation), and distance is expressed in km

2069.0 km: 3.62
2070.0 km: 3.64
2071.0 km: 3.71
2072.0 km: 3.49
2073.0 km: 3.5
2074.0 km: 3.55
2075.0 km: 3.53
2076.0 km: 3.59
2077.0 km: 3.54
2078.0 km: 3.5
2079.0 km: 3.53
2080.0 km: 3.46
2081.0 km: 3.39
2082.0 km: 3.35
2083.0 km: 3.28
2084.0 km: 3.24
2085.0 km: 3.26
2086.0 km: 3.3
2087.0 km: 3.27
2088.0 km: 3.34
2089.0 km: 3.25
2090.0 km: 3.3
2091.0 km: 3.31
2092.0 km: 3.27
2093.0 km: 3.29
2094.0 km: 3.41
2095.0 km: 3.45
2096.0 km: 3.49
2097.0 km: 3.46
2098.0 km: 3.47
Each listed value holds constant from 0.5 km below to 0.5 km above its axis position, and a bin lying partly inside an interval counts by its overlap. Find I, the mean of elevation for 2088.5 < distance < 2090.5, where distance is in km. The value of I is 3.27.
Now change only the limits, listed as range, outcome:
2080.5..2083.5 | 3.34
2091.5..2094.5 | 3.32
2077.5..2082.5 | 3.45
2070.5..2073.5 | 3.57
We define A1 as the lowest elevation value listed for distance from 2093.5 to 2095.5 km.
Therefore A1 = 3.41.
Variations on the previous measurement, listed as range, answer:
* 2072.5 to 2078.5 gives 3.5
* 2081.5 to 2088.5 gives 3.24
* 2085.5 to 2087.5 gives 3.27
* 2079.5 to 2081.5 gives 3.39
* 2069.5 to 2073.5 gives 3.49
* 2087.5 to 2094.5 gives 3.25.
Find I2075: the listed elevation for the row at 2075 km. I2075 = 3.53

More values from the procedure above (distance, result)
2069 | 3.62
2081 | 3.39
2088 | 3.34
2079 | 3.53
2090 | 3.3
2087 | 3.27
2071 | 3.71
